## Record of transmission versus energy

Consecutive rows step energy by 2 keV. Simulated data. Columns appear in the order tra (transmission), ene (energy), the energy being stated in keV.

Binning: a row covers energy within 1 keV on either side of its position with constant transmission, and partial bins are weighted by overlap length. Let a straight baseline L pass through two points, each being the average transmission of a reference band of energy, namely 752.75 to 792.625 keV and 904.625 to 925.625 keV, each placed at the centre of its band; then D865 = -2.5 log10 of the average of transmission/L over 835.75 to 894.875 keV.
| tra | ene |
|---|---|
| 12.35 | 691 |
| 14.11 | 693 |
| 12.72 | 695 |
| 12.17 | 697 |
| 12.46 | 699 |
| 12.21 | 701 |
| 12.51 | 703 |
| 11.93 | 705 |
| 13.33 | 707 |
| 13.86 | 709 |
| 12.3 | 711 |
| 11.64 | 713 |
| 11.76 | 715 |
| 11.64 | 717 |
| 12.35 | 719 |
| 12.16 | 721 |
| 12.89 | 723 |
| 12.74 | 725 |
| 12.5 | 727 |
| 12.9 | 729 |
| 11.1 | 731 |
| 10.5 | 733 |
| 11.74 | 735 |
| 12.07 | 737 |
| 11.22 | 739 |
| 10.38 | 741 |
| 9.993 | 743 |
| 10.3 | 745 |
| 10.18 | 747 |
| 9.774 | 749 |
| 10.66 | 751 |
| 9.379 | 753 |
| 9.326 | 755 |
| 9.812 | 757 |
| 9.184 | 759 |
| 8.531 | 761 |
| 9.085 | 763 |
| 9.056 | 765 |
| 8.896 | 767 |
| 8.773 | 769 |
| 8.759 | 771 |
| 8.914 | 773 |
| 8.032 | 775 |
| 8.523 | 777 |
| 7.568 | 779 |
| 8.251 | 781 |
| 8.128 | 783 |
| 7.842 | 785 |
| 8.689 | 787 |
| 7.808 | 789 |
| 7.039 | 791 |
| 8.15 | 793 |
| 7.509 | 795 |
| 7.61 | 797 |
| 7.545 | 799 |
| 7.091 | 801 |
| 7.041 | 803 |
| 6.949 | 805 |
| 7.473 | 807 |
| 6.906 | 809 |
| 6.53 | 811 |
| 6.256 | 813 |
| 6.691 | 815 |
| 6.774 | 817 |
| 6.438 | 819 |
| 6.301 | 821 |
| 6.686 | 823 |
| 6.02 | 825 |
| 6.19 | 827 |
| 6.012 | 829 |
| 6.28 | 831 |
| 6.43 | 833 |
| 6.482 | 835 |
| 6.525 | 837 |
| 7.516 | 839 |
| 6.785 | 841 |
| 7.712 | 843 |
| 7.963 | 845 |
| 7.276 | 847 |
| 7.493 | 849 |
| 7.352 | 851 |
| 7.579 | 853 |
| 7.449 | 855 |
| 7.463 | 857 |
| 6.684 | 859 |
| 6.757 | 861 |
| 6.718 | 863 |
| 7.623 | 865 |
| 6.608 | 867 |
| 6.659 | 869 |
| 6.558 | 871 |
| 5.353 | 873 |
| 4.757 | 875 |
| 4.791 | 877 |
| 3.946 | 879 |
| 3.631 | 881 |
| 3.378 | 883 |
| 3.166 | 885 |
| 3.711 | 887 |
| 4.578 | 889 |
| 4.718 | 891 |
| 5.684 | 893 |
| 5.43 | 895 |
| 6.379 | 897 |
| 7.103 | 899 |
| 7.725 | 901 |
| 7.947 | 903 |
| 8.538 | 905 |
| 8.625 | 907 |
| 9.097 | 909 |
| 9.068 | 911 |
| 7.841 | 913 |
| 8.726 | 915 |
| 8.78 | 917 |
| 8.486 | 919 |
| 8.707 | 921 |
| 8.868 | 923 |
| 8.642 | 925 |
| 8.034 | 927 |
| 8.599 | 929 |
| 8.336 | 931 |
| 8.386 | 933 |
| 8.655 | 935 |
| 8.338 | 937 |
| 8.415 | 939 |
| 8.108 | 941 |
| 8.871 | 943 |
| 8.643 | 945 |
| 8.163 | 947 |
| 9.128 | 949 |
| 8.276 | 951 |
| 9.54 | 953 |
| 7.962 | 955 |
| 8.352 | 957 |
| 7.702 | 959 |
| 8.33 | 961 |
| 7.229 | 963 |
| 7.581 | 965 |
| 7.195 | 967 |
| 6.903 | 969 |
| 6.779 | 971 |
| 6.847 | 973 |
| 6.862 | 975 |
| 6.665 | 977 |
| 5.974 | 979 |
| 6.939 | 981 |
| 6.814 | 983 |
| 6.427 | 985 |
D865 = 0.38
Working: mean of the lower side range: 8.56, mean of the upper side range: 8.68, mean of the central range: 6.08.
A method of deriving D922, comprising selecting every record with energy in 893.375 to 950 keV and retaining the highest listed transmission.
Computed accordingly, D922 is 9.128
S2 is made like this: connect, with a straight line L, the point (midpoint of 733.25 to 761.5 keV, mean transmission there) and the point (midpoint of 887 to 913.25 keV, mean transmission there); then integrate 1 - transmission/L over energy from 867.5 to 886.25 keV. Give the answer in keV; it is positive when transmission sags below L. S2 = 6.9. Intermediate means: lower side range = 10.2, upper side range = 6.98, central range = 4.73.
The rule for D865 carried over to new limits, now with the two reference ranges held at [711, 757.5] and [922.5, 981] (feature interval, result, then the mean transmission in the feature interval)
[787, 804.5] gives 0.340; 7.53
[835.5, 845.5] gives 0.310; 7.23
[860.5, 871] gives 0.325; 6.85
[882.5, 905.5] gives 0.473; 5.69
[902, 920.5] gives -0.002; 8.57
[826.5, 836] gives 0.478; 6.28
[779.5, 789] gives 0.271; 8.15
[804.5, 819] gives 0.430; 6.77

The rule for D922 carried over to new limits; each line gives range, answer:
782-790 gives 8.689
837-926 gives 9.097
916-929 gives 8.868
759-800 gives 9.184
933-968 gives 9.54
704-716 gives 13.86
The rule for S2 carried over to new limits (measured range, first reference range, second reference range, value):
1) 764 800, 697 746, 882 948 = 8.1 keV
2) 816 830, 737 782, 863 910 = 2.4 keV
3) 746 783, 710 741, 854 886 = 4.5 keV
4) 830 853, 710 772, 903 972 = 5.8 keV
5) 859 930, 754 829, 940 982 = 9.2 keV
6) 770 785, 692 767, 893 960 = 3.3 keV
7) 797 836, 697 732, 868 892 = 4.7 keV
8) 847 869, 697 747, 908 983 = 5.6 keV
